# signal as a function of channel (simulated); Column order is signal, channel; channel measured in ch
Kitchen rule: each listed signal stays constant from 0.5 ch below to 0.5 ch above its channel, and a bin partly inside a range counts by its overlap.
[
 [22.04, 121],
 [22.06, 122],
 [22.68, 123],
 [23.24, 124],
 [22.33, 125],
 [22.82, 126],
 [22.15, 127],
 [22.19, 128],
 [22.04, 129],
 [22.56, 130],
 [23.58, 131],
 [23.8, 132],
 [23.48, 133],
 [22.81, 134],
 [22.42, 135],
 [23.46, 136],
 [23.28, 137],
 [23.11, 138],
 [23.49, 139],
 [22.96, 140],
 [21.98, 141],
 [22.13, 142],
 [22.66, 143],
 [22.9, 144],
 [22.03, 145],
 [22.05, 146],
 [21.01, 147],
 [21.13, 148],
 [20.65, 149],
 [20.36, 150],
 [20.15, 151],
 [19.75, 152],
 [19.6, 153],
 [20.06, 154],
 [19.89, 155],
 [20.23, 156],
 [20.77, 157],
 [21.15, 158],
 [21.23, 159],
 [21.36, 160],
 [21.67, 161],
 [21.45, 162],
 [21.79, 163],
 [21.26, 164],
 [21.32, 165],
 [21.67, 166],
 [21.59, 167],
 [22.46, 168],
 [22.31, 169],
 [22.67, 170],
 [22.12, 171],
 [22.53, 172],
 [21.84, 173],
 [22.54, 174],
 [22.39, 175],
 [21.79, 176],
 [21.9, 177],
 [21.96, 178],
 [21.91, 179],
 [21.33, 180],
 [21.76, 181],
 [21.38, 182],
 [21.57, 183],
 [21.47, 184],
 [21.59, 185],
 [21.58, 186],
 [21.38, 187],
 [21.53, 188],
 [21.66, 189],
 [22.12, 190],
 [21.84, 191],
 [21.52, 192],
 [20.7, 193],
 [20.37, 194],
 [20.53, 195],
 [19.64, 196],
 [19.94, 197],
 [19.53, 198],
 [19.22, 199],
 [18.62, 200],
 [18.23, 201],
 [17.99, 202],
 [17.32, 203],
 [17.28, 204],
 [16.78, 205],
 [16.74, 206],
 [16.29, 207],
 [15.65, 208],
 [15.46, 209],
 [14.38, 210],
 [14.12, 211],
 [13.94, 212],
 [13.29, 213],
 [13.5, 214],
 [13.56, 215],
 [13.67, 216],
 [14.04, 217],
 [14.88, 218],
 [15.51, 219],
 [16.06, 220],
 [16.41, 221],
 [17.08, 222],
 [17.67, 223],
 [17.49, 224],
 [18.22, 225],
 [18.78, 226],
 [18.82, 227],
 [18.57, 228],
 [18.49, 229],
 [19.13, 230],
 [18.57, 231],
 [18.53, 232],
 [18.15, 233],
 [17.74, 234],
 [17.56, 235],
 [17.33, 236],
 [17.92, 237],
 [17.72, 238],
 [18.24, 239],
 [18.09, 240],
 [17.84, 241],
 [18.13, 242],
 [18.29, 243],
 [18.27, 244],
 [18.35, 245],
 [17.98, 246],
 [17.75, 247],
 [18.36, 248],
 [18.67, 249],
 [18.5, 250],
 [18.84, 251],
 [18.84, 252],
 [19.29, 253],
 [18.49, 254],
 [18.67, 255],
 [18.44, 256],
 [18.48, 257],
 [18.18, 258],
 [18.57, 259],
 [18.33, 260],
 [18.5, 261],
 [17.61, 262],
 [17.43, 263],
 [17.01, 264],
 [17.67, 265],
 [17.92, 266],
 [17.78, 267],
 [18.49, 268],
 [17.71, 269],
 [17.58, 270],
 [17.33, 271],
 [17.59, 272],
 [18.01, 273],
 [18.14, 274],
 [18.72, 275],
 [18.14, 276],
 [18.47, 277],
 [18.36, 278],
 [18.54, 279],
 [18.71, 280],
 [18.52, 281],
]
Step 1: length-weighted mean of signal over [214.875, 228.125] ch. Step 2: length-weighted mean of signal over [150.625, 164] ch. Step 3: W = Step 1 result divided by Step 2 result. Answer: 0.80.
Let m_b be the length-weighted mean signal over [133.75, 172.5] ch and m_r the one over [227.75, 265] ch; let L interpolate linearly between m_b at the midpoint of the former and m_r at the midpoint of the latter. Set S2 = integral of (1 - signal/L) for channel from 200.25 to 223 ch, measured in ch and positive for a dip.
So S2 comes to 4.53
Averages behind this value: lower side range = 21.7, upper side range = 18.2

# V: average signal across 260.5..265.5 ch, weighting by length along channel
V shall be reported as 17.6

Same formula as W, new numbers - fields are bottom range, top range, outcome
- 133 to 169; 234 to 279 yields 0.84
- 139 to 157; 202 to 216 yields 0.72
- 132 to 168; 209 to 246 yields 0.78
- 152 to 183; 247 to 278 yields 0.85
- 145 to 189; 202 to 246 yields 0.79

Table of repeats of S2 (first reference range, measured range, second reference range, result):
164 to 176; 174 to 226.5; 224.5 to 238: 4.4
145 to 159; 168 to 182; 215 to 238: -1.8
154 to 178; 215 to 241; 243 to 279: 2.7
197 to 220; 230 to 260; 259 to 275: -2.0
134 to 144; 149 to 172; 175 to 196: 1.1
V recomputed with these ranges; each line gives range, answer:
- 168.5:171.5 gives 22.4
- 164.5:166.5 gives 21.5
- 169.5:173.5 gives 22.3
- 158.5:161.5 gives 21.4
